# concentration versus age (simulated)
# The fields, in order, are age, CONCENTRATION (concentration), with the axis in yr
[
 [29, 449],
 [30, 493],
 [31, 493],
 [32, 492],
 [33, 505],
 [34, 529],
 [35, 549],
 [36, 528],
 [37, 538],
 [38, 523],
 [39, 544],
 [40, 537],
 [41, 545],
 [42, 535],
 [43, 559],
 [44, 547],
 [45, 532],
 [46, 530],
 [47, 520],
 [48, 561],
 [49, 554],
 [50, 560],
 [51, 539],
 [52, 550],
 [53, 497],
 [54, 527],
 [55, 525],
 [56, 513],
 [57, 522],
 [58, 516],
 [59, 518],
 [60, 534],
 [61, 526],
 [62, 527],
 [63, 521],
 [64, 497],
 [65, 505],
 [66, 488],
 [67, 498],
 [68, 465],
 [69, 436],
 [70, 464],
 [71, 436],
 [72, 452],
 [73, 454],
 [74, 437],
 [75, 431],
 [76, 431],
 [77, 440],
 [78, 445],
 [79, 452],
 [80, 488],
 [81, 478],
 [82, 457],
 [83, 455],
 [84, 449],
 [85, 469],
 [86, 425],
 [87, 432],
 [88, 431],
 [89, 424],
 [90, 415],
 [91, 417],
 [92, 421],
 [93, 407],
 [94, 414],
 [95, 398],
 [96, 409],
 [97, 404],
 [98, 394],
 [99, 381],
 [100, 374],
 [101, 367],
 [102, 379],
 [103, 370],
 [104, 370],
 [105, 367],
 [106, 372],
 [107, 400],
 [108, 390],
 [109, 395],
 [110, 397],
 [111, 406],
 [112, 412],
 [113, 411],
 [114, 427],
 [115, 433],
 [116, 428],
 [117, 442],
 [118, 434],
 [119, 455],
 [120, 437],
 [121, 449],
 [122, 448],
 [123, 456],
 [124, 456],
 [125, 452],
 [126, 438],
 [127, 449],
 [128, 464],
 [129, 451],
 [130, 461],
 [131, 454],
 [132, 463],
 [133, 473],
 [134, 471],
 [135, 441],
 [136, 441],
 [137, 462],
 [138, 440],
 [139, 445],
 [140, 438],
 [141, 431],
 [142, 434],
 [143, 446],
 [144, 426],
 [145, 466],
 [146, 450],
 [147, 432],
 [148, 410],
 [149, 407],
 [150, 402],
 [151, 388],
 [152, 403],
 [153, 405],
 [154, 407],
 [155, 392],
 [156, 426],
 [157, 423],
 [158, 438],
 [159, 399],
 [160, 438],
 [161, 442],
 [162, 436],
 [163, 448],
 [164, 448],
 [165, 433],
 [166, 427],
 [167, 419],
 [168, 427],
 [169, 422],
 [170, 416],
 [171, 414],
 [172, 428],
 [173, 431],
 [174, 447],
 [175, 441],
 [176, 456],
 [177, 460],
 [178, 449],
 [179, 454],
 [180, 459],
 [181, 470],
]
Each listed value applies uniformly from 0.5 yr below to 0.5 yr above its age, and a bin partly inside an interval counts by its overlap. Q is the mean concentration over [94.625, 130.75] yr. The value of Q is 416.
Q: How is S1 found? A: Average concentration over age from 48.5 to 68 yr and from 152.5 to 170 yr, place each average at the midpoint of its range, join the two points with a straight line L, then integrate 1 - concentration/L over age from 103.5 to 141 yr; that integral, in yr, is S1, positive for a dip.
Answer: 2.22 yr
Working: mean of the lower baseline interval 520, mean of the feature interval 433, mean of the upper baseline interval 425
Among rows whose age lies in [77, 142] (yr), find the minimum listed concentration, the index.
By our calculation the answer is 367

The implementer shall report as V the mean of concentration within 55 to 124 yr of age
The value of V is 440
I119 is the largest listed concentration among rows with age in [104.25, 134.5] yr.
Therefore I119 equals 473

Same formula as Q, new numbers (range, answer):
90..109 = 392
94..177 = 425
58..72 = 493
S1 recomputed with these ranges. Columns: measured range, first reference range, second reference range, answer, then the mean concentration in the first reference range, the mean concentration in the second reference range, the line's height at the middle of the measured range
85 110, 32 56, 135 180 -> 4.45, 535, 431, 486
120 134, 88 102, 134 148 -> -0.81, 402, 442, 430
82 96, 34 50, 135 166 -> 1.83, 540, 429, 492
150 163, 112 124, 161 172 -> 0.43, 438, 430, 431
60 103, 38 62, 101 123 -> 2.66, 534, 411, 471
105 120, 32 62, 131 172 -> 1.76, 532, 431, 469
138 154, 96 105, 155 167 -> -0.29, 381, 430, 418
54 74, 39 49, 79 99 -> -0.06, 542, 430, 492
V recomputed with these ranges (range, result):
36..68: 528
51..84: 484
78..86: 460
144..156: 416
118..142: 450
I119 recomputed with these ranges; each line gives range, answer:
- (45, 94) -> 561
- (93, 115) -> 433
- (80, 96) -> 488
